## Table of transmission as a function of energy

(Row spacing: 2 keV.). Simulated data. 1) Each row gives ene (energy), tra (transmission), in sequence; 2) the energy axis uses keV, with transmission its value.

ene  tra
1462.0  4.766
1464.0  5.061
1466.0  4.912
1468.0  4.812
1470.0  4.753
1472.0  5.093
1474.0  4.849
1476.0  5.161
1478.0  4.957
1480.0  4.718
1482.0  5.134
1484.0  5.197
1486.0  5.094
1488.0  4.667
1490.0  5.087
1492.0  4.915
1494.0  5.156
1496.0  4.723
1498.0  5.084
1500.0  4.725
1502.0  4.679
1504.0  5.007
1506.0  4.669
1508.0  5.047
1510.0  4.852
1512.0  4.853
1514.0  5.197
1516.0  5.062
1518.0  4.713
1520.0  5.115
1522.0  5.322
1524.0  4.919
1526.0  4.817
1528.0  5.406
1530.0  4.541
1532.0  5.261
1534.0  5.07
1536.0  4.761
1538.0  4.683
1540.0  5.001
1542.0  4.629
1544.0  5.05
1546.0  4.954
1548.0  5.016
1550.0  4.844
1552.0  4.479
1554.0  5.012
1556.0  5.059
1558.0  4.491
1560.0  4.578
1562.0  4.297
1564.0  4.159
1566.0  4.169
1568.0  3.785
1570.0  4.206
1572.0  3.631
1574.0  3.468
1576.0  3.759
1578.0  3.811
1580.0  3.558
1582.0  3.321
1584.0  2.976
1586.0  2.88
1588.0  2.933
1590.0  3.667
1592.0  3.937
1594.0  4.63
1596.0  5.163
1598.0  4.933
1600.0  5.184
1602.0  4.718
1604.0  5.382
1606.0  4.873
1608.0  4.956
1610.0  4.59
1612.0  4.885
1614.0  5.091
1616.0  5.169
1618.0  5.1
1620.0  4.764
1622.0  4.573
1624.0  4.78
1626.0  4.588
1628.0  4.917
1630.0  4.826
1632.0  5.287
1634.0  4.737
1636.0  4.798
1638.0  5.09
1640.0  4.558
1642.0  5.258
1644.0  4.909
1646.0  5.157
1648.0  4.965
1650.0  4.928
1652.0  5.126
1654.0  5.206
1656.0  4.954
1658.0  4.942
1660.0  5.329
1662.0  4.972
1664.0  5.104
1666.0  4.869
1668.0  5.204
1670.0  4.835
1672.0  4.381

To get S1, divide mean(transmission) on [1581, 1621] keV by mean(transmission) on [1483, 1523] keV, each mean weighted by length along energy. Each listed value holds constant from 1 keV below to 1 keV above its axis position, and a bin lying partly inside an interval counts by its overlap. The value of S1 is 0.90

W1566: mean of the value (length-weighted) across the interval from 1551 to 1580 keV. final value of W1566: 4.19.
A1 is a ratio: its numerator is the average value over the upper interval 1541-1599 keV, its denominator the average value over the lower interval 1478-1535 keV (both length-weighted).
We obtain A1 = 0.8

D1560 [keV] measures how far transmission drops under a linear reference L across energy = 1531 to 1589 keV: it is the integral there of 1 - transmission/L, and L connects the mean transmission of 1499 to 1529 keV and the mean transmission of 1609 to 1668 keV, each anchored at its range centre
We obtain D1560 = 8.03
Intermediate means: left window 4.96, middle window 4.27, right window 4.95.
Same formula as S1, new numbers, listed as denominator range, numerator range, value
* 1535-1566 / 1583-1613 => 0.93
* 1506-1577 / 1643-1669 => 1.08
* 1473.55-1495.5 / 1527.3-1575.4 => 0.92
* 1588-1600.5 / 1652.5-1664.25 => 1.15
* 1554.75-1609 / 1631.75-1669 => 1.20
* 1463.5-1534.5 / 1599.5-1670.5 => 1.00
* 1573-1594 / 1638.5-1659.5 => 1.44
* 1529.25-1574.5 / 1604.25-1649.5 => 1.07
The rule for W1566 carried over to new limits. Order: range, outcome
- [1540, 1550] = 4.91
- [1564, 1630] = 4.33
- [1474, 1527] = 4.95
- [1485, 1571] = 4.82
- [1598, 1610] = 4.98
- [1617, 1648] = 4.89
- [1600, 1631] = 4.89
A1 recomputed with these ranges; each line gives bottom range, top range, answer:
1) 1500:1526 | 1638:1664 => 1.02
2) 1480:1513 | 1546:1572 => 0.91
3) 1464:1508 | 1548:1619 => 0.88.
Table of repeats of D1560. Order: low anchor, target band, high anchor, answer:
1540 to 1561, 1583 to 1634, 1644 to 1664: 3.7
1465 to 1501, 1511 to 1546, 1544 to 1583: -3.1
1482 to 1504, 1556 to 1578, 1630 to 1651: 3.8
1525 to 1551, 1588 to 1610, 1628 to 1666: 1.4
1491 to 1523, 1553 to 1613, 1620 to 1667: 8.6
